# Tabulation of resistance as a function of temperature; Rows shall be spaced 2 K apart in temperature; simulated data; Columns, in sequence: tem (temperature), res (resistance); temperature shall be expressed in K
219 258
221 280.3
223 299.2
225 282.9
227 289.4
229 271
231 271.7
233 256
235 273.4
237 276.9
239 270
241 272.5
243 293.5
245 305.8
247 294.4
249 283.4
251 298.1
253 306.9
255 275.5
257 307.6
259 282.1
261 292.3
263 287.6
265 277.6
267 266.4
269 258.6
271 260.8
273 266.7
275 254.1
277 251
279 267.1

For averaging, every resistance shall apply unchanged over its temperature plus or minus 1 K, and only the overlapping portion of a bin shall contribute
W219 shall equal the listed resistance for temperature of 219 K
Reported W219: 258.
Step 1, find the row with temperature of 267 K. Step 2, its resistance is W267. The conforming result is 266.4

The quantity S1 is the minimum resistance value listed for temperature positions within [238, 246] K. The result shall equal 270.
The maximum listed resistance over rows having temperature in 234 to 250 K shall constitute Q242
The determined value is 305.8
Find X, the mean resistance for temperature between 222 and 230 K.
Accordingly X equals 286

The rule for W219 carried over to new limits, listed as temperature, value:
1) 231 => 271.7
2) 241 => 272.5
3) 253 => 306.9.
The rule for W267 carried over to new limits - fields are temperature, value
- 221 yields 280.3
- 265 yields 277.6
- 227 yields 289.4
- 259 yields 282.1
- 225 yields 282.9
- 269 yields 258.6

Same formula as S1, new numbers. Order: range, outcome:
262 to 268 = 266.4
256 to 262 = 282.1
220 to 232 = 271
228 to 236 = 256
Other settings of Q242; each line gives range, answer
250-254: 306.9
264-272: 277.6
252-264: 307.6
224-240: 289.4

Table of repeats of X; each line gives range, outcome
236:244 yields 278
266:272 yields 262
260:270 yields 276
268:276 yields 260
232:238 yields 269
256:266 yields 289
